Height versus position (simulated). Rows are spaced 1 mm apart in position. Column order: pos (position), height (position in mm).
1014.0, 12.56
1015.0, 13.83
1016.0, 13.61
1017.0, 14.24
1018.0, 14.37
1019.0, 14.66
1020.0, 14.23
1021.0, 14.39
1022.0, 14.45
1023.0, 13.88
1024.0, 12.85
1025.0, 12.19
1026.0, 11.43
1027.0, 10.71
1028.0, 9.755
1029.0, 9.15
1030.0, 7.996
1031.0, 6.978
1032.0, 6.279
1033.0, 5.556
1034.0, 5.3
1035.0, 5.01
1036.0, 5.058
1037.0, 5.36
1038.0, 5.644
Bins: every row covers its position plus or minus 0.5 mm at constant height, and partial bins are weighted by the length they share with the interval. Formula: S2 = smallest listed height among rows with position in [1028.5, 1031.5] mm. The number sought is 6.978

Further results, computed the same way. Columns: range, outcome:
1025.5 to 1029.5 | 9.15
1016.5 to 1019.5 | 14.24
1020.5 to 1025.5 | 12.19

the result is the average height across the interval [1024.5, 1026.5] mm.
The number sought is 11.8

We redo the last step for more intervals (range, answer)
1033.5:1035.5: 5.15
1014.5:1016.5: 13.7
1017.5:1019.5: 14.5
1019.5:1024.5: 14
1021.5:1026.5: 13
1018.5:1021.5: 14.4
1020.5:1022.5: 14.4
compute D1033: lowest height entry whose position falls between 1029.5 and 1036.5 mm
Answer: 5.01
